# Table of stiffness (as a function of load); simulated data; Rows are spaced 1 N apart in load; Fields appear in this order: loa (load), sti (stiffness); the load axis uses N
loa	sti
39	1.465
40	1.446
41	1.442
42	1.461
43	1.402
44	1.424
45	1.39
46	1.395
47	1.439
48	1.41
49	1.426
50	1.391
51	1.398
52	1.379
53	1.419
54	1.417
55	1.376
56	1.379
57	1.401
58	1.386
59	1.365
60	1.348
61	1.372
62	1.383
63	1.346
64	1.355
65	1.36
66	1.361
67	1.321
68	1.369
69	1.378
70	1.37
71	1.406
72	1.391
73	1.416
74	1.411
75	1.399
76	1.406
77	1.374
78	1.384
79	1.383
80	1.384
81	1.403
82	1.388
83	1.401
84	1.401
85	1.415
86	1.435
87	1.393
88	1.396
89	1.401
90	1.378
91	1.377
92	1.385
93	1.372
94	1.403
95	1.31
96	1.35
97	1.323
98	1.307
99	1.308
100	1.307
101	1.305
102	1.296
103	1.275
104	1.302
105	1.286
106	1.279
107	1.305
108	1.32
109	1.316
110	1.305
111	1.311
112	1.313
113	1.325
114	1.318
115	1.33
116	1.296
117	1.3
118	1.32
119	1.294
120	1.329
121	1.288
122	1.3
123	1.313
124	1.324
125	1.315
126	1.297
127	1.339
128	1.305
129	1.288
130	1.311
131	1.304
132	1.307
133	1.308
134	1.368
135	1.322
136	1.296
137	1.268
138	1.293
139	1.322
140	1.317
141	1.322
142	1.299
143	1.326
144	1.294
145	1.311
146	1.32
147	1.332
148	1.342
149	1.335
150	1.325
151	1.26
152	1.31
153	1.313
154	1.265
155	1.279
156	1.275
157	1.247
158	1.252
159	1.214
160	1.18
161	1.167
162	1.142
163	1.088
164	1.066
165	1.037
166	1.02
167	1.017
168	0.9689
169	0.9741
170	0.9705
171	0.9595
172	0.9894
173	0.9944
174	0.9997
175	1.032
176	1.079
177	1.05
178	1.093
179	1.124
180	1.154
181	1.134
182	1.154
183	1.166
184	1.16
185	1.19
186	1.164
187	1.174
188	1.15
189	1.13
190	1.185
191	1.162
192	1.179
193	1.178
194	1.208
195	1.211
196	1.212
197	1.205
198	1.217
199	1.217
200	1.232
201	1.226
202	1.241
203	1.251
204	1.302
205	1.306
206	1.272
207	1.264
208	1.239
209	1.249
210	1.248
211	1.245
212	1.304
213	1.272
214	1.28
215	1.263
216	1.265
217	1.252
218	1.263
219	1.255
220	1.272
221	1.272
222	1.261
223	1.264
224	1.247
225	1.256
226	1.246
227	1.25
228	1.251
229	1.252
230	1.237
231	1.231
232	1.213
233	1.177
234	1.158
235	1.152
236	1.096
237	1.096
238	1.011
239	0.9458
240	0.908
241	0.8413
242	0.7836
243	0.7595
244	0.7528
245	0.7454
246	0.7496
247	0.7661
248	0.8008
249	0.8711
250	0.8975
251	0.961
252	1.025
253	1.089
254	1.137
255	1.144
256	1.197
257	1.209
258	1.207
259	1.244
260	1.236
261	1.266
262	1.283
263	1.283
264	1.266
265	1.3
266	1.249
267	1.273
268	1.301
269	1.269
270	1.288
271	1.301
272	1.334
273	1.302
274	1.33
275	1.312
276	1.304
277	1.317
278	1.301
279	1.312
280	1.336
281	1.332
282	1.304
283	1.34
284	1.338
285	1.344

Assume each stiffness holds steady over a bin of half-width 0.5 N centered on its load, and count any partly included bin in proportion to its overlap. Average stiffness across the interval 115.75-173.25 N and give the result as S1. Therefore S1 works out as 1.24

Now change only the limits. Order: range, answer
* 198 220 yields 1.26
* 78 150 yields 1.33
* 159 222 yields 1.17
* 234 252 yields 0.902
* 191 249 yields 1.15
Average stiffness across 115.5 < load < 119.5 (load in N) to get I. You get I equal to 1.3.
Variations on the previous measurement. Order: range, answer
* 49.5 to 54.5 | 1.4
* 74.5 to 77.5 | 1.39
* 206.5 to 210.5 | 1.25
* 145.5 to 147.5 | 1.33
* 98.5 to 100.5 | 1.31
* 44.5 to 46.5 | 1.39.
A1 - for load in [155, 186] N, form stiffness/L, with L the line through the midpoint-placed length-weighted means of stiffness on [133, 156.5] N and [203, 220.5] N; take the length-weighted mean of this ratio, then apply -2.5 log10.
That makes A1 0.17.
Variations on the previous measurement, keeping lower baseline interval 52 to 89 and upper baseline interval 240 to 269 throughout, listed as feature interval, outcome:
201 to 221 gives -0.12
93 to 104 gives 0.01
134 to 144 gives -0.04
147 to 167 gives 0.02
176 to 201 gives 0.01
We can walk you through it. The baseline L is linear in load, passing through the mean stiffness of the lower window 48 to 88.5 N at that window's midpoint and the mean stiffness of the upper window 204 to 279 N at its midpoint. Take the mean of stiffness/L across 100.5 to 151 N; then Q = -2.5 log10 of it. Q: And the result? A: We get 0.004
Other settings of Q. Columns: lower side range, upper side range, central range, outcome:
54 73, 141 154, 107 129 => 0.02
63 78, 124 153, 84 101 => -0.01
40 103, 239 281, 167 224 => 0.03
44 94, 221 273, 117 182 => 0.04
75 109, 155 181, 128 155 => -0.11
